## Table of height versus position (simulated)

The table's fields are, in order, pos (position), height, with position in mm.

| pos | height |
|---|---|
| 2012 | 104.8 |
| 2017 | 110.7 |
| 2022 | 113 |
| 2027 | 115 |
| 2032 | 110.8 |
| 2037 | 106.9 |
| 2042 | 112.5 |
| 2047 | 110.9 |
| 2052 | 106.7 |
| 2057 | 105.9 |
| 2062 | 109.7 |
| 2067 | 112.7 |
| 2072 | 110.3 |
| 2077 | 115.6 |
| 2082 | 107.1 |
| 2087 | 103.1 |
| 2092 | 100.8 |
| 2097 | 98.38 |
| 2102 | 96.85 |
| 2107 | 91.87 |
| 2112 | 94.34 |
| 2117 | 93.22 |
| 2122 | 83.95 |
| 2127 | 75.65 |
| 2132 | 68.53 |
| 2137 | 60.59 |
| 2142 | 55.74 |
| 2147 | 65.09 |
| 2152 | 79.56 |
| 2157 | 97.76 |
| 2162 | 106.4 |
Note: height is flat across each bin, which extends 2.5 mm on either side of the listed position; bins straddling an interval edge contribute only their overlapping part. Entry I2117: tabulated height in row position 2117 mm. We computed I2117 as 93.22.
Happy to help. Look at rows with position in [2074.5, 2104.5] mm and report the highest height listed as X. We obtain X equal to 115.6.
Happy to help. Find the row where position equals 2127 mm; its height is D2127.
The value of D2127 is 75.65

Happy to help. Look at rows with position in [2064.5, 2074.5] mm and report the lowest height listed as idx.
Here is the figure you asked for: 110.3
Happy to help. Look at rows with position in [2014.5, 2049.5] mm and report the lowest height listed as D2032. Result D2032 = 106.9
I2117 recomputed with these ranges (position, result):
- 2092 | 100.8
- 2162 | 106.4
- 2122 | 83.95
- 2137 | 60.59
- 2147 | 65.09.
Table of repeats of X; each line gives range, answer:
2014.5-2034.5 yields 115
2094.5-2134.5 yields 98.38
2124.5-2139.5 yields 75.65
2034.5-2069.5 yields 112.7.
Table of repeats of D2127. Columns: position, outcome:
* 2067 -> 112.7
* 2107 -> 91.87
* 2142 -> 55.74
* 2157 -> 97.76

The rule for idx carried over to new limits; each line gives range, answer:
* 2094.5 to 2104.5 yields 96.85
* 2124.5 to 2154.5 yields 55.74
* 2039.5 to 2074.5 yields 105.9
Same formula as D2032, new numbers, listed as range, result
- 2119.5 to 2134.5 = 68.53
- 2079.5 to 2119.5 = 91.87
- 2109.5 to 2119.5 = 93.22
